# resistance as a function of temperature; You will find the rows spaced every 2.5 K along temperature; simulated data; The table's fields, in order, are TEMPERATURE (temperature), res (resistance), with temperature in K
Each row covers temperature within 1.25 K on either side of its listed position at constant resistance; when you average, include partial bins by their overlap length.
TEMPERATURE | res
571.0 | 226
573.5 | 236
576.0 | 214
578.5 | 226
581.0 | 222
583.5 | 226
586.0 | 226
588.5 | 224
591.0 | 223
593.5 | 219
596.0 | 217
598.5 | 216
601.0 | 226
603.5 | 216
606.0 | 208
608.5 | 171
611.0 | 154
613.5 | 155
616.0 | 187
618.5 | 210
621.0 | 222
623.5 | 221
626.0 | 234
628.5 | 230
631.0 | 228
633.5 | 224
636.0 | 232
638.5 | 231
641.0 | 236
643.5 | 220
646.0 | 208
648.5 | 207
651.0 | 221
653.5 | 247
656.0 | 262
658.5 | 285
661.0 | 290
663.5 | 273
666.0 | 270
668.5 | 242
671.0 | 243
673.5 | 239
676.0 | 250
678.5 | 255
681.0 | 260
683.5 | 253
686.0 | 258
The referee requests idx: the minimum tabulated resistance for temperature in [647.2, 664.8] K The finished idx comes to 207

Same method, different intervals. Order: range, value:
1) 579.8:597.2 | 217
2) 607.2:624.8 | 154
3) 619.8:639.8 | 221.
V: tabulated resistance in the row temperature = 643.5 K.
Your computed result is 220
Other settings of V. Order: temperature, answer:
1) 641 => 236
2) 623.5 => 221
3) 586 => 226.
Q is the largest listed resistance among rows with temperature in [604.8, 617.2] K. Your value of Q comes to 208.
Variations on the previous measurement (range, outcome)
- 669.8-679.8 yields 255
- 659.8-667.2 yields 290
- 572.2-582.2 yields 236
